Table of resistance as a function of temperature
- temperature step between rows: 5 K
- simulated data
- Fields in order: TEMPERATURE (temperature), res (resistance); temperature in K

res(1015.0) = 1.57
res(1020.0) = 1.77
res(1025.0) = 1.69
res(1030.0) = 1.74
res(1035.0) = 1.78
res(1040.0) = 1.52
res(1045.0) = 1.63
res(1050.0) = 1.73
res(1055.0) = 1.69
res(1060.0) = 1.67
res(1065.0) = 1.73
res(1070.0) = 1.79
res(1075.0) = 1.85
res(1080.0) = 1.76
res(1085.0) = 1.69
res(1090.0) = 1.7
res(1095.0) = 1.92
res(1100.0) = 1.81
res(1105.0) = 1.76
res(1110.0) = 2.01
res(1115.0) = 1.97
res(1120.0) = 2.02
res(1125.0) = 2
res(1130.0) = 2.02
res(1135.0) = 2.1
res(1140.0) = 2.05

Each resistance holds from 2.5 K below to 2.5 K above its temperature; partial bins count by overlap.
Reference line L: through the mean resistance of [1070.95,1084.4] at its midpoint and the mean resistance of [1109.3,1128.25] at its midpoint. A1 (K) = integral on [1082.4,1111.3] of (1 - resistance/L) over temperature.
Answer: 1.2 K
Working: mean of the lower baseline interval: 1.79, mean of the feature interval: 1.81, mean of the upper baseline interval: 2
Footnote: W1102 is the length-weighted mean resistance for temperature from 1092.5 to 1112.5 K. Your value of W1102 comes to 1.88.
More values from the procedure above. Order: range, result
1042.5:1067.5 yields 1.69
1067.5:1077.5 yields 1.82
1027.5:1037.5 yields 1.76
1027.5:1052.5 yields 1.68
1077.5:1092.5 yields 1.72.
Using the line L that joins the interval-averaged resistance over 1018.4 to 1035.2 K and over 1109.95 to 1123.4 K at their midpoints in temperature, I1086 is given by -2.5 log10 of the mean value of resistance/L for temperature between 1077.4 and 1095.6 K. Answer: 0.095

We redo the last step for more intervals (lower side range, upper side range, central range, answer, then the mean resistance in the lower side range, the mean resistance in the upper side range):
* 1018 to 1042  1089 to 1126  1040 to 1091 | 0.05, 1.7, 1.9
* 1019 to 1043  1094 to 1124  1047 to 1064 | 0.04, 1.69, 1.92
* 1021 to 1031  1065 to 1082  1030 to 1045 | 0.05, 1.72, 1.79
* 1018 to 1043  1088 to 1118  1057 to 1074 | 0.02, 1.7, 1.87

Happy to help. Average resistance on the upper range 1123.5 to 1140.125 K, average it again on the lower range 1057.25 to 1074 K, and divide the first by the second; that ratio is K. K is 1.17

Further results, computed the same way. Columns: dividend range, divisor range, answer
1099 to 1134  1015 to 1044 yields 1.16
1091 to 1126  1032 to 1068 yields 1.14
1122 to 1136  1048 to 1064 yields 1.20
